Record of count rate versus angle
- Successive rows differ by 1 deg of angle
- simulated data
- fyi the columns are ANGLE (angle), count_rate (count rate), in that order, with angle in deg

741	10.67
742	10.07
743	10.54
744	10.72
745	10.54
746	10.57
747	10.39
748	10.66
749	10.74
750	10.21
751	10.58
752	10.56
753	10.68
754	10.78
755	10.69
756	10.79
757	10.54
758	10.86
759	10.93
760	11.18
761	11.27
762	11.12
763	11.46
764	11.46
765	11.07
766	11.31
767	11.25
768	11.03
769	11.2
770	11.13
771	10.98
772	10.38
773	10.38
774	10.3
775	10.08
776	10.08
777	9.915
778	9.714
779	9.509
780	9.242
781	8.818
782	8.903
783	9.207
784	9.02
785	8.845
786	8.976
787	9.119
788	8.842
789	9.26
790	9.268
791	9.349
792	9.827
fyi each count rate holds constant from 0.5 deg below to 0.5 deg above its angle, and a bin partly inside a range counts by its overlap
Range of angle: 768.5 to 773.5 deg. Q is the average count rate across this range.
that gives 10.8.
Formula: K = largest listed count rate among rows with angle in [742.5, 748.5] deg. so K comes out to 10.72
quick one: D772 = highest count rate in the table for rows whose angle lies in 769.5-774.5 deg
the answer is 11.13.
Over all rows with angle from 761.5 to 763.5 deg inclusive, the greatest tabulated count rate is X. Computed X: 11.46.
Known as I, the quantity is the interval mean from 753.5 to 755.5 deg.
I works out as 10.7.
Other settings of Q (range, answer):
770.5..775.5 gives 10.4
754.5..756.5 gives 10.7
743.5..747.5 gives 10.6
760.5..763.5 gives 11.3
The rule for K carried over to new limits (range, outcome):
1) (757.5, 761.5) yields 11.27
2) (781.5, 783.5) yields 9.207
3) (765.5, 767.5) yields 11.31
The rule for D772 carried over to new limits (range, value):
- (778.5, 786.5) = 9.509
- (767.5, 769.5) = 11.2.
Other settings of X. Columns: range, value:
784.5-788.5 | 9.119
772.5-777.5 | 10.38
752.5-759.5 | 10.93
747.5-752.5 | 10.74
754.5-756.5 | 10.79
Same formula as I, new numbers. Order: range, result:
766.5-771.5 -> 11.1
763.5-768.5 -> 11.2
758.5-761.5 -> 11.1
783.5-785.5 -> 8.93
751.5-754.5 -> 10.7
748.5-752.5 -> 10.5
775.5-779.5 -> 9.8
